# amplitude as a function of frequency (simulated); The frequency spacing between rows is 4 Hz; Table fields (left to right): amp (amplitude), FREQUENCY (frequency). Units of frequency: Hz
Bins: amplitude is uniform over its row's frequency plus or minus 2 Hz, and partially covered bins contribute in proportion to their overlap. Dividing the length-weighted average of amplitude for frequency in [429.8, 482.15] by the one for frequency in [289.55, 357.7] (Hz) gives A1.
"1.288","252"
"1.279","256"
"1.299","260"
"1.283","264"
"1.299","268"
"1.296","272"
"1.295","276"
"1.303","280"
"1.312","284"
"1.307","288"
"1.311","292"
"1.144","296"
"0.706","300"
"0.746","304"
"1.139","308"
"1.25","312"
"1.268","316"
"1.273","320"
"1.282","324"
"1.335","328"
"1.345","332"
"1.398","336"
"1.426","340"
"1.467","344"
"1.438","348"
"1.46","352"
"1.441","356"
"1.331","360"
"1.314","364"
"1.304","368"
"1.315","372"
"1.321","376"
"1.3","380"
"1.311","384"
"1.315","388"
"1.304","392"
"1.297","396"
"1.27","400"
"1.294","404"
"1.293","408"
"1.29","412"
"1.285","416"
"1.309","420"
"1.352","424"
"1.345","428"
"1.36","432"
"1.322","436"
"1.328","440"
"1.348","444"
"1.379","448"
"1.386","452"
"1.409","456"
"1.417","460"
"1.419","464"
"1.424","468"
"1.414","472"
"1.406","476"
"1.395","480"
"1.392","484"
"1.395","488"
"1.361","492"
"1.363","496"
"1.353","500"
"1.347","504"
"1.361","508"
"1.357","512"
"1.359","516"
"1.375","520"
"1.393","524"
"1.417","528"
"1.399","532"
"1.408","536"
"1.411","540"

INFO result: 1.1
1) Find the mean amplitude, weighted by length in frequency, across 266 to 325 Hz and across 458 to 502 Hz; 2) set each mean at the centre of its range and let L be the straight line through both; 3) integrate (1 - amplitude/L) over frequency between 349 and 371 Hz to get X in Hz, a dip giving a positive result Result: -1.9 Hz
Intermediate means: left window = 1.19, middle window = 1.37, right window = 1.39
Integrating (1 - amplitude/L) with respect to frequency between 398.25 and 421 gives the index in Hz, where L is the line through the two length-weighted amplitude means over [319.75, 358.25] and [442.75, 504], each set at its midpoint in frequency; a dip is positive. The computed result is 1.65 Hz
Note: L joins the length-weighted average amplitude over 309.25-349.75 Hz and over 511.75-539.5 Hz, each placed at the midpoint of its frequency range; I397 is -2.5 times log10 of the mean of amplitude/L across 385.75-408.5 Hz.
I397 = 0.052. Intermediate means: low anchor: 1.34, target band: 1.3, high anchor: 1.39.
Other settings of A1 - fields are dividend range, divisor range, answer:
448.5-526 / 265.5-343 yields 1.12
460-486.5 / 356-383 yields 1.06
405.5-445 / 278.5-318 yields 1.15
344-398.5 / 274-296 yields 1.04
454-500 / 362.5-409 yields 1.07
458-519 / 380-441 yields 1.06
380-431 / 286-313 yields 1.21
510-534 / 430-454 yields 1.02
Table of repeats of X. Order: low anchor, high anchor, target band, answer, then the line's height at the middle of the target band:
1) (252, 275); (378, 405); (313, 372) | -2.9 Hz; 1.3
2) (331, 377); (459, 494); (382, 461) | 3.6 Hz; 1.39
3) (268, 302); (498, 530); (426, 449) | -0.5 Hz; 1.32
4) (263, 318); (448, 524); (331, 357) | -3.9 Hz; 1.24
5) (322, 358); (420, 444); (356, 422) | 2.9 Hz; 1.37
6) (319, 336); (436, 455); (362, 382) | 0.4 Hz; 1.34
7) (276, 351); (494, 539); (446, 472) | -1.3 Hz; 1.34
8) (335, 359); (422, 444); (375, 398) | 1.4 Hz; 1.39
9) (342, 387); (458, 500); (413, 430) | 0.7 Hz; 1.38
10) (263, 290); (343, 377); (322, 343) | -0.2 Hz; 1.35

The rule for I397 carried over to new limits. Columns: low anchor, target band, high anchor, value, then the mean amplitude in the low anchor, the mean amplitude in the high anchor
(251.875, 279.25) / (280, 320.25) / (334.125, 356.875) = 0.18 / 1.29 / 1.44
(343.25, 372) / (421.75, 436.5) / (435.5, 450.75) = 0.01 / 1.38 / 1.35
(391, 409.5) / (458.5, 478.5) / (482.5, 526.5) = -0.06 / 1.29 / 1.37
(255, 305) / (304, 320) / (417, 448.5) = 0.06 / 1.21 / 1.34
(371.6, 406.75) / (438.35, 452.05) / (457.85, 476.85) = 0.02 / 1.3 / 1.42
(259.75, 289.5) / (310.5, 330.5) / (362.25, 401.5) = 0.02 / 1.3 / 1.31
